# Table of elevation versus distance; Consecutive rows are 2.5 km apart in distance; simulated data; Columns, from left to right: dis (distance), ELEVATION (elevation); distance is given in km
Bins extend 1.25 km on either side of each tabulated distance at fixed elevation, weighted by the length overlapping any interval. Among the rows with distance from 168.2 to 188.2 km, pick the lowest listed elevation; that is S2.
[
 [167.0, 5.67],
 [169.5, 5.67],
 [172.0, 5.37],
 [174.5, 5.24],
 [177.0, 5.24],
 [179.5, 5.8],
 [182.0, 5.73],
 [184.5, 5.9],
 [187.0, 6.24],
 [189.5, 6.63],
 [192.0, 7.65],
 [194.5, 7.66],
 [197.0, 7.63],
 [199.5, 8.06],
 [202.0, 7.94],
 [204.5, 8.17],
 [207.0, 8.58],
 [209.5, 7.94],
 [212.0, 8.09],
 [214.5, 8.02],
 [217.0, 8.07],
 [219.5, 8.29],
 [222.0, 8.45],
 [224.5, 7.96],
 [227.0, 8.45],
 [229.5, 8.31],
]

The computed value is 5.24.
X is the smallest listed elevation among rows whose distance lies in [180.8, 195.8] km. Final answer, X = 5.73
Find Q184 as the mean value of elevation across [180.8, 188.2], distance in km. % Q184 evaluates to 5.96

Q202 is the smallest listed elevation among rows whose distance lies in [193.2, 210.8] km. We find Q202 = 7.63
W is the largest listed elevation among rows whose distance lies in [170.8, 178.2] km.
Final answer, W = 5.37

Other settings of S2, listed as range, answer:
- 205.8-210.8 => 7.94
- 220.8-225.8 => 7.96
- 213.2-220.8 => 8.02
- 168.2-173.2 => 5.37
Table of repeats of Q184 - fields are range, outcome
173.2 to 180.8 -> 5.43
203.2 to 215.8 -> 8.16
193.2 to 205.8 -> 7.89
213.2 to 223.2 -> 8.21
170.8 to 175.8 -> 5.3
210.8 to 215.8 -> 8.05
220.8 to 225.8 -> 8.21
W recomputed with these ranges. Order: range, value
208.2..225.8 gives 8.45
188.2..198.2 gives 7.66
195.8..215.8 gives 8.58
